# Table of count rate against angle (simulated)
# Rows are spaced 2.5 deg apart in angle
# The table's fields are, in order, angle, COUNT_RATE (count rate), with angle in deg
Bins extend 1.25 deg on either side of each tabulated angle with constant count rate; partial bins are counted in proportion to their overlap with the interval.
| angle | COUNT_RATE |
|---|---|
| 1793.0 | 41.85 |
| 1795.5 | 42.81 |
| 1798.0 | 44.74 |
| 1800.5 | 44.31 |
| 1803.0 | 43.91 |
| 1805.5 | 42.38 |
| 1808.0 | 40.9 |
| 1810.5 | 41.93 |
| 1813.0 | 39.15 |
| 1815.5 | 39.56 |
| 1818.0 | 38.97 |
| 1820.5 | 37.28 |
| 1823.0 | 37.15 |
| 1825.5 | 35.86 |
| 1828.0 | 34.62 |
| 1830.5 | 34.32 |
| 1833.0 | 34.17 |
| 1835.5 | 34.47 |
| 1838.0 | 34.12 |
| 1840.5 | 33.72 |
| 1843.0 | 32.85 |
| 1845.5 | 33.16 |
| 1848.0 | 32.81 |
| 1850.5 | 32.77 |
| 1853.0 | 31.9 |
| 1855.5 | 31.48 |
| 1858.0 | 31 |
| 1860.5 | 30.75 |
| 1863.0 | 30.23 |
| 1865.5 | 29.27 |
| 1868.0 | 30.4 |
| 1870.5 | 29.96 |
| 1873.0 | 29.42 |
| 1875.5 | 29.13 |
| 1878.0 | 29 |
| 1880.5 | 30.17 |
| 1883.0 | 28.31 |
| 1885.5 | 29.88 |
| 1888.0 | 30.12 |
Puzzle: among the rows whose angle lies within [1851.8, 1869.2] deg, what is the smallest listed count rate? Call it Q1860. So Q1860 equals 29.27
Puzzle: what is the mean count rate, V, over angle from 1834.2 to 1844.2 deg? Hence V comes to 33.8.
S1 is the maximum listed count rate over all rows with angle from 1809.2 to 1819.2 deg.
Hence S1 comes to 41.93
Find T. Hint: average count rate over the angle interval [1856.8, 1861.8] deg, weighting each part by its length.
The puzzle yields 30.9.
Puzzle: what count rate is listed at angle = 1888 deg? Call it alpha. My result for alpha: 30.12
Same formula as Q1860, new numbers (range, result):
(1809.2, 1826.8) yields 35.86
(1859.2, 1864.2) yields 30.23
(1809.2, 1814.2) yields 39.15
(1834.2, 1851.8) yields 32.77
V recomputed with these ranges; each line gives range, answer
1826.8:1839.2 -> 34.3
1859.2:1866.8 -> 30.1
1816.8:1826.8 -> 37.3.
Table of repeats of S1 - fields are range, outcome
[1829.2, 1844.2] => 34.47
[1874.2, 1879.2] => 29.13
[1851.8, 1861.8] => 31.9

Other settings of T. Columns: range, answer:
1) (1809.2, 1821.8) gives 39.4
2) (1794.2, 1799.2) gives 43.7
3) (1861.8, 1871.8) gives 30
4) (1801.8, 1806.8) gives 43.1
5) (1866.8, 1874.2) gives 29.9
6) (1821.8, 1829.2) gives 35.9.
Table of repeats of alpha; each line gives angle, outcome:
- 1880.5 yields 30.17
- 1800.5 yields 44.31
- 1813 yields 39.15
